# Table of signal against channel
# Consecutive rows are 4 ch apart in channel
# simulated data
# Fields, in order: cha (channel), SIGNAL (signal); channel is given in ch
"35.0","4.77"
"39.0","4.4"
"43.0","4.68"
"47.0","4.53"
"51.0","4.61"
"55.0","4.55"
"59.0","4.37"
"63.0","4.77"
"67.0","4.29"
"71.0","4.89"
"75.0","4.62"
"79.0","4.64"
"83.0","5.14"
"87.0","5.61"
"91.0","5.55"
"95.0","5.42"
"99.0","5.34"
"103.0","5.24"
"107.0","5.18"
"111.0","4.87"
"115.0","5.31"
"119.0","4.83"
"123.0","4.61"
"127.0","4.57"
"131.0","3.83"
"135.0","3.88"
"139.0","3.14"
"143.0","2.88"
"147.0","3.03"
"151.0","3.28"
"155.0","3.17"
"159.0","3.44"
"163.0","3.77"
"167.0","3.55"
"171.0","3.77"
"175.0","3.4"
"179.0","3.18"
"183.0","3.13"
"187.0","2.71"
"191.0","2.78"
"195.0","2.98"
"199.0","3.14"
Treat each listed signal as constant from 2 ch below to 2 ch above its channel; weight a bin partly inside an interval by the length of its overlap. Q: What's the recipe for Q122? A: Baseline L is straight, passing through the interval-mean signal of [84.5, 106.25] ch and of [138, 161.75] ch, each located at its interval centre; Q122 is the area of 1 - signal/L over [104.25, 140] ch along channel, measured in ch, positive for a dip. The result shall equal -1.6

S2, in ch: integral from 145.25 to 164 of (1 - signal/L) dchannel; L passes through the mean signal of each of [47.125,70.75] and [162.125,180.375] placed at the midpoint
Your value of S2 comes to 1.8 ch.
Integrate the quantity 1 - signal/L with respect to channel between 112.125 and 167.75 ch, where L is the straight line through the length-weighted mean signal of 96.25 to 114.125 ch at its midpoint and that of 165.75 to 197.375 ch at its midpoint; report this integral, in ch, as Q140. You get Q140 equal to 5.9 ch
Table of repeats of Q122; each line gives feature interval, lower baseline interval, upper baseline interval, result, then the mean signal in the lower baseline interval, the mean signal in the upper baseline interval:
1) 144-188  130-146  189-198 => -2.4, 3.38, 2.91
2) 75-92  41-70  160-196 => -3.5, 4.55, 3.26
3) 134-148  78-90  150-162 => 2.0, 5.21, 3.34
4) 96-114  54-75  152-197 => -4.8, 4.58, 3.26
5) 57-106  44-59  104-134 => -3.8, 4.55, 4.73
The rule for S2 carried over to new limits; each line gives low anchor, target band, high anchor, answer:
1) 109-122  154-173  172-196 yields 0.33 ch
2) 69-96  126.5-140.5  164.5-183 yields 1.29 ch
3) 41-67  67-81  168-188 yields -0.96 ch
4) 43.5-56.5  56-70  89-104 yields 0.86 ch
